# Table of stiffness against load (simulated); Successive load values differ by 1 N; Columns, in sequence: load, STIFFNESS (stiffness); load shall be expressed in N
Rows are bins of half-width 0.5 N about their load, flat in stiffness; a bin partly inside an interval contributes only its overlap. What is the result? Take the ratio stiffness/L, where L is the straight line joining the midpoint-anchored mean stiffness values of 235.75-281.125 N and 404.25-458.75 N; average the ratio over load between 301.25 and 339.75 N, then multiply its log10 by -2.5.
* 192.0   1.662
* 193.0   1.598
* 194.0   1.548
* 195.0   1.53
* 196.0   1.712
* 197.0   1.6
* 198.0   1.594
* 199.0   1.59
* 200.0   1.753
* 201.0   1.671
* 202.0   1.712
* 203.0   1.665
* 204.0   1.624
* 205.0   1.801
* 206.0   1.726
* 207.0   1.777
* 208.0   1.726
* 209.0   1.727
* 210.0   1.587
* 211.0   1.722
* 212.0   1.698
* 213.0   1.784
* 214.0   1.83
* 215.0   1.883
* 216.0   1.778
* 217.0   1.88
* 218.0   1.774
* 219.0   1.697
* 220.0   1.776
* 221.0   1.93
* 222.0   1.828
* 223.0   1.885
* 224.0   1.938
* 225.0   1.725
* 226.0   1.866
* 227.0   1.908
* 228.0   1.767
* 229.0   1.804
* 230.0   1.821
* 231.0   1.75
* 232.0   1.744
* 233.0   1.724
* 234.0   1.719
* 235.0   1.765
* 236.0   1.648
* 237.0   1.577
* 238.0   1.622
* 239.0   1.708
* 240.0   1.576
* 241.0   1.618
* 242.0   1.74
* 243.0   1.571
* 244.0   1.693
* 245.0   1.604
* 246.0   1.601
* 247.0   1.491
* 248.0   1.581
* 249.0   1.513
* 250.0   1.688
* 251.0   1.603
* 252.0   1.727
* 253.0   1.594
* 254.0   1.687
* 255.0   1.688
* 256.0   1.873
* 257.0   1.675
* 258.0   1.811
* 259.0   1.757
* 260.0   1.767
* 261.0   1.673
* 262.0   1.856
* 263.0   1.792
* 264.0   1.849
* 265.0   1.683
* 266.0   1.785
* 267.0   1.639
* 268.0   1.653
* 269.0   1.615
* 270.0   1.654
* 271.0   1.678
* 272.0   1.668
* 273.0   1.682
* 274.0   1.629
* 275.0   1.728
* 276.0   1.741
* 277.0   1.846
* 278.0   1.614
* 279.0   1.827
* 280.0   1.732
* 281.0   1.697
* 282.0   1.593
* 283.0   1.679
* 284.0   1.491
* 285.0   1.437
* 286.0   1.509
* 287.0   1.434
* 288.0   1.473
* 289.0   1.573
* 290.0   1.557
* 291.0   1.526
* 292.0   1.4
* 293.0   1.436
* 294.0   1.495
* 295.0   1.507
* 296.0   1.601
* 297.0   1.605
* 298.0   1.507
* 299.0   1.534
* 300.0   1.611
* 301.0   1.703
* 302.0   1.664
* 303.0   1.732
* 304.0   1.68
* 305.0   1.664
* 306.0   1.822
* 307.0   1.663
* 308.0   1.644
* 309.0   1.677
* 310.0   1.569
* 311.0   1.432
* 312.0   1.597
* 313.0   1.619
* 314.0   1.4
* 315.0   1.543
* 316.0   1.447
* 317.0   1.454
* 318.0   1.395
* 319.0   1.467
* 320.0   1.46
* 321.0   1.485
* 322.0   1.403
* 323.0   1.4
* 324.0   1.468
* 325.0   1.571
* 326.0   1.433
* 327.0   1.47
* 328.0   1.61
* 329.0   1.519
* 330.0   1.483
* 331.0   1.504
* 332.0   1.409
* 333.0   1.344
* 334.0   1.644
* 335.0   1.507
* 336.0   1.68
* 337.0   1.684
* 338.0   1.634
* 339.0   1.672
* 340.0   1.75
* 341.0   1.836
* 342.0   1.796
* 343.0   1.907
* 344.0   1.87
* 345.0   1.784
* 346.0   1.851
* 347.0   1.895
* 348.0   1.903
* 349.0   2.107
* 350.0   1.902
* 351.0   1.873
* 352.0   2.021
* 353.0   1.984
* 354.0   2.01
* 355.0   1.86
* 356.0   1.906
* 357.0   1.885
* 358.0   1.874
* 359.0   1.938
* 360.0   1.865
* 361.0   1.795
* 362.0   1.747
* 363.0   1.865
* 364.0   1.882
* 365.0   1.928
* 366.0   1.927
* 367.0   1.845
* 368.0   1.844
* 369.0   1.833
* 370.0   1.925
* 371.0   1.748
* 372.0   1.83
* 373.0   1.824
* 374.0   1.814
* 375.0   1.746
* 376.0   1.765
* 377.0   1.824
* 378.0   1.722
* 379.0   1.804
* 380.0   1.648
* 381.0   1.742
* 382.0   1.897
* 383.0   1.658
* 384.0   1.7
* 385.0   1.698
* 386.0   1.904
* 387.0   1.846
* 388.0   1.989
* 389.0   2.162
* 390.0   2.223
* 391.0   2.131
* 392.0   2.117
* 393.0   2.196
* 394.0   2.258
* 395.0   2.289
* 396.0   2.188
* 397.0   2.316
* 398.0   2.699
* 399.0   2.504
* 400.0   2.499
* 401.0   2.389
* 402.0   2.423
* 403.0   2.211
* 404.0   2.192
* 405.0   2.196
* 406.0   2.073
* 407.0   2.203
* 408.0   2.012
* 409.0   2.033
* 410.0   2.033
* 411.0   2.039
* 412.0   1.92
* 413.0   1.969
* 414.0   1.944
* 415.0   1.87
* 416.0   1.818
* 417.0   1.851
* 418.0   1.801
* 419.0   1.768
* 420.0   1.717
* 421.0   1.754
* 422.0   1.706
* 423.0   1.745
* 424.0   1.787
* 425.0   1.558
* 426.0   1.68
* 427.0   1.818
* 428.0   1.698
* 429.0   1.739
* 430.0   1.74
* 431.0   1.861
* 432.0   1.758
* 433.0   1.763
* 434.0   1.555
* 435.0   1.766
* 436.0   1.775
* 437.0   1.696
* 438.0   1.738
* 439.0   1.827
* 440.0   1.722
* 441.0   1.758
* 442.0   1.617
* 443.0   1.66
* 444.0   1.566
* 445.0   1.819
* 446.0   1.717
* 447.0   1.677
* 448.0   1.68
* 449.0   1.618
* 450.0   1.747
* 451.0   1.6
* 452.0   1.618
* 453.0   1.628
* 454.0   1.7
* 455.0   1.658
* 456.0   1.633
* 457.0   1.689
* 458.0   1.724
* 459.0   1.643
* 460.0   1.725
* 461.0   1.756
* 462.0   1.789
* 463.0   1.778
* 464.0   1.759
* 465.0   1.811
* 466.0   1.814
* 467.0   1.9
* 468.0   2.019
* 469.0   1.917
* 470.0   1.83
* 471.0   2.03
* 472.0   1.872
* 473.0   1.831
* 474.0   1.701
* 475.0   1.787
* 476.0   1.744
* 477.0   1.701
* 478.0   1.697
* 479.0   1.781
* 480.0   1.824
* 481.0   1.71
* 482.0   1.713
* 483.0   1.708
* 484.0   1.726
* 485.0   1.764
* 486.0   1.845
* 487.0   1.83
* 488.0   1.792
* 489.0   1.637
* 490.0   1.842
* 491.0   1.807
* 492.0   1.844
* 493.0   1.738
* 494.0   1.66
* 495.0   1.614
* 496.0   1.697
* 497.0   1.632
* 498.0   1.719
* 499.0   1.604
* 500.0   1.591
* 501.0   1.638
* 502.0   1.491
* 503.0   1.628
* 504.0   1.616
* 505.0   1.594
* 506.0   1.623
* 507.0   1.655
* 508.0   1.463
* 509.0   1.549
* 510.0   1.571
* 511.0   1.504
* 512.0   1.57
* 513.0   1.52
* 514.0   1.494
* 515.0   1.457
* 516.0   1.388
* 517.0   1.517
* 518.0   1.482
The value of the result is 0.11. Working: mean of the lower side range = 1.68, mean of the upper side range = 1.78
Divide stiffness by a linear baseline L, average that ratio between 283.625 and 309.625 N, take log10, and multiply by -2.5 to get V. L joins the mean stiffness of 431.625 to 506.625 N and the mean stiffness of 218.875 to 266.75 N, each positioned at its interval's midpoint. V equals 0.10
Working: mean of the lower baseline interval 1.72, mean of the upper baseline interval 1.73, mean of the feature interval 1.58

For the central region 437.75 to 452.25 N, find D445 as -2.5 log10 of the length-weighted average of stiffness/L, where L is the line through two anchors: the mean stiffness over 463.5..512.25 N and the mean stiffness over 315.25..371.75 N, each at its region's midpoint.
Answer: 0.02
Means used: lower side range 1.72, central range 1.69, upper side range 1.72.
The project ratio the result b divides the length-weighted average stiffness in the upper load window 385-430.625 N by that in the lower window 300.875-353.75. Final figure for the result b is 1.23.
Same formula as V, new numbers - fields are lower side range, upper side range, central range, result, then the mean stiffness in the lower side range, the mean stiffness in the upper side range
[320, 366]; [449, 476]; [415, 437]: 0.00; 1.73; 1.76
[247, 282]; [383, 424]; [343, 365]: 0.02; 1.7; 2.05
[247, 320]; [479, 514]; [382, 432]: -0.21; 1.62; 1.67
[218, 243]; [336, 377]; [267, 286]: 0.08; 1.75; 1.85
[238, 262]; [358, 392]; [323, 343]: 0.13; 1.67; 1.85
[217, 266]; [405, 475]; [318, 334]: 0.19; 1.72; 1.79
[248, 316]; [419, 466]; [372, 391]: -0.10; 1.64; 1.71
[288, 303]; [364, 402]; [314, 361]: 0.05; 1.55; 1.99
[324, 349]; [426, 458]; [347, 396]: -0.14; 1.66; 1.7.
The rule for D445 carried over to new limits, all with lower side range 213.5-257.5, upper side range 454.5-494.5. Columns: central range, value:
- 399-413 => -0.23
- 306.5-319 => 0.14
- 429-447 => 0.03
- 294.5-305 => 0.08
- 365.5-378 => -0.04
